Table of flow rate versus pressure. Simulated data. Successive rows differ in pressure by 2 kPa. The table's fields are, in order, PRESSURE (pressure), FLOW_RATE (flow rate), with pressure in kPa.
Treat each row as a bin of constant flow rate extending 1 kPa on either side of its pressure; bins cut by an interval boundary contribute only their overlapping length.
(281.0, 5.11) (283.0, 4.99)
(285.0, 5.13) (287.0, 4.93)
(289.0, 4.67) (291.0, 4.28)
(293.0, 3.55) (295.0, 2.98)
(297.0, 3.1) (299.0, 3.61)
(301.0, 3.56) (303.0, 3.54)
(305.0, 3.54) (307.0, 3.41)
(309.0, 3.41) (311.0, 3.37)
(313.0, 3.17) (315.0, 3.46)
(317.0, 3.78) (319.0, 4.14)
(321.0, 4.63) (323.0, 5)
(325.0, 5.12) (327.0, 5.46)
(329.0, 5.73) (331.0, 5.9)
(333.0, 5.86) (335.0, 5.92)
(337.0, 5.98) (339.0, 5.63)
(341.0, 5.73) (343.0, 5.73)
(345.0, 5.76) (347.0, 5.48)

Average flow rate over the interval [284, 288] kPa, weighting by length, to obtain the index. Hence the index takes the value 5.03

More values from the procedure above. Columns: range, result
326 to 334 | 5.74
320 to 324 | 4.81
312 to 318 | 3.47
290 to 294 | 3.92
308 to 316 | 3.35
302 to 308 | 3.5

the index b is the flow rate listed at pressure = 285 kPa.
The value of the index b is 5.13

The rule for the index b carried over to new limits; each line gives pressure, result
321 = 4.63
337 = 5.98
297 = 3.1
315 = 3.46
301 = 3.56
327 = 5.46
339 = 5.63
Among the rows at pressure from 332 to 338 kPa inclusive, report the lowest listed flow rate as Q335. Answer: 5.86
